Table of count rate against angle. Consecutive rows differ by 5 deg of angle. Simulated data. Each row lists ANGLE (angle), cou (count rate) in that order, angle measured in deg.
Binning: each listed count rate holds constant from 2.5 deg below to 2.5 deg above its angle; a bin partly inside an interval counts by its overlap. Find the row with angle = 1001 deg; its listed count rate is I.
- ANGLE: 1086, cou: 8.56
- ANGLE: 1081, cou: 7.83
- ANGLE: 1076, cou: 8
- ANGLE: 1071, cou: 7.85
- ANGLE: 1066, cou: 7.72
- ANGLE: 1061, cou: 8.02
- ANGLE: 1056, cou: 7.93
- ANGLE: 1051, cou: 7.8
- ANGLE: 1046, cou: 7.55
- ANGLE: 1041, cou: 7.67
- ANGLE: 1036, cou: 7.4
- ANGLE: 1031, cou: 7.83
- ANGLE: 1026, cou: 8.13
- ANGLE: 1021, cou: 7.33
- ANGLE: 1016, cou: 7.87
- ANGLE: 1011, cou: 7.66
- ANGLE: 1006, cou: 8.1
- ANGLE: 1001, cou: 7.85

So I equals 7.85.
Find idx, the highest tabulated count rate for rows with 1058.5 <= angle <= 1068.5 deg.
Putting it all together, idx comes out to 8.02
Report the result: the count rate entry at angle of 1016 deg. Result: 7.87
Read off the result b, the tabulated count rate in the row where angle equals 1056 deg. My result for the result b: 7.93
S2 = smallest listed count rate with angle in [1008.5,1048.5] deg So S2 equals 7.33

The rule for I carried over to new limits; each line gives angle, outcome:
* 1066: 7.72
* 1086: 8.56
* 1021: 7.33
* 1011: 7.66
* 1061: 8.02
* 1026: 8.13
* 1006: 8.1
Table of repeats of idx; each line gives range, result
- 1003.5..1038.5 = 8.13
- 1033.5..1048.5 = 7.67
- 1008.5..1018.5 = 7.87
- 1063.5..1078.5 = 8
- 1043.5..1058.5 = 7.93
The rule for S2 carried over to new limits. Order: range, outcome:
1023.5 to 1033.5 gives 7.83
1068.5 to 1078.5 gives 7.85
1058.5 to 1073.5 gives 7.72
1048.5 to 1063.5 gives 7.8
